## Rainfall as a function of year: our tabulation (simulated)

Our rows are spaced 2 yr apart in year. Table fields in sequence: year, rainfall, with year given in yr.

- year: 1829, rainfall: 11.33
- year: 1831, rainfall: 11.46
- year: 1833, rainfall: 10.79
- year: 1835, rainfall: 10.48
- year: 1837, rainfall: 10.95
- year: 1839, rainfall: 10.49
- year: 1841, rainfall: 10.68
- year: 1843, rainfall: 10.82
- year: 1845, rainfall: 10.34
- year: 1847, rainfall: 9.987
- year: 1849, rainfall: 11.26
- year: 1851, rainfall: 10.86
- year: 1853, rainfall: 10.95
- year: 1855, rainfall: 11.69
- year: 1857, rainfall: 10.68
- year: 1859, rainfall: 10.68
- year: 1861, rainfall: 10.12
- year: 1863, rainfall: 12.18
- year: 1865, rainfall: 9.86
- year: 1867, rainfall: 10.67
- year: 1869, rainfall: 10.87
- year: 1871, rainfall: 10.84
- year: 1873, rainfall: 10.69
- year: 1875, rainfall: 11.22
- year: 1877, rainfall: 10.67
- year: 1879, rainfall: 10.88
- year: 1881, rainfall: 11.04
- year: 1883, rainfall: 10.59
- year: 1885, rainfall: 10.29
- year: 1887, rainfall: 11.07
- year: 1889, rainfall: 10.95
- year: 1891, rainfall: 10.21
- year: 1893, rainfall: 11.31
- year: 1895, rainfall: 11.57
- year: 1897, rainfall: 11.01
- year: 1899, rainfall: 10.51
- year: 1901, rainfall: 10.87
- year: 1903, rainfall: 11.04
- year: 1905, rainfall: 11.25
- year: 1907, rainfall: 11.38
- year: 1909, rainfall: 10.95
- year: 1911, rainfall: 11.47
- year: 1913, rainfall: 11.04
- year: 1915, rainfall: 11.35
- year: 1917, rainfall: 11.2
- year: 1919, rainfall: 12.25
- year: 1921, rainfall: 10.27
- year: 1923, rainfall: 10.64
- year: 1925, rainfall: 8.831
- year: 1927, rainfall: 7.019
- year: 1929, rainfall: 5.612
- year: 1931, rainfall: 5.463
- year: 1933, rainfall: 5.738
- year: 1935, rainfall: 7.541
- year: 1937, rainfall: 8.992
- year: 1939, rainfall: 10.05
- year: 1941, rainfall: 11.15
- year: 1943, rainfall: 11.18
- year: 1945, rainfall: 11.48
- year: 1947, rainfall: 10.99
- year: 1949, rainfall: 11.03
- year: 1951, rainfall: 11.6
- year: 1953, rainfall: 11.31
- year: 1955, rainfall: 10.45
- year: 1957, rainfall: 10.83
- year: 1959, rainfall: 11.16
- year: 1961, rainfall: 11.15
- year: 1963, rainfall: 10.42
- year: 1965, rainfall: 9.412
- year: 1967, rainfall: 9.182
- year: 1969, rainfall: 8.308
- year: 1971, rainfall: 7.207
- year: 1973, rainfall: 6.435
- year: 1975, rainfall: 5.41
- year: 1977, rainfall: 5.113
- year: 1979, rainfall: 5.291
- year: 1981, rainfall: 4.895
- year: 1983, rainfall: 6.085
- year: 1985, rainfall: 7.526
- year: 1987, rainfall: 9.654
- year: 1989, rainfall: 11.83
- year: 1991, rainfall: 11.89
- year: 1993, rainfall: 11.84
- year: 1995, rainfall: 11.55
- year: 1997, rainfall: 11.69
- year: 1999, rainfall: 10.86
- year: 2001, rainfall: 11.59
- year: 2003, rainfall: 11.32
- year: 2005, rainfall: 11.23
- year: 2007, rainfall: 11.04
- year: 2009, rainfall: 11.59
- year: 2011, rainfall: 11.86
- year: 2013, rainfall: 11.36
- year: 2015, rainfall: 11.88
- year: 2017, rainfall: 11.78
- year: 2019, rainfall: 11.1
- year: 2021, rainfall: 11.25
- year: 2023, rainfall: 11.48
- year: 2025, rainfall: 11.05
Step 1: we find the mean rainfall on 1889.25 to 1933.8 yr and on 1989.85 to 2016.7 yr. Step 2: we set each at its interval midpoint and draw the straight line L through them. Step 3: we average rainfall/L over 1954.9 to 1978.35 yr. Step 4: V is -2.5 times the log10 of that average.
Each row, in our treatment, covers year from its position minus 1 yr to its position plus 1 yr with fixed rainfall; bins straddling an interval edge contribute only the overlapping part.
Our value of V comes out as 0.25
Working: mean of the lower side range 10.1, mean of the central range 8.64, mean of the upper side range 11.5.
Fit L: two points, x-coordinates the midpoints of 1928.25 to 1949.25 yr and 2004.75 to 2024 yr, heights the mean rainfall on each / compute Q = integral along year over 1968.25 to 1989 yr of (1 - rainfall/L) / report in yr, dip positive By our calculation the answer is 7.0 yr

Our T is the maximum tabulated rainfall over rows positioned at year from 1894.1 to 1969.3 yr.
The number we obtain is 12.25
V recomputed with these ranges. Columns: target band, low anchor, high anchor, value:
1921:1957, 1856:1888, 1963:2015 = 0.06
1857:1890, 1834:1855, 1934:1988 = -0.05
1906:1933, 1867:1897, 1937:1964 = 0.13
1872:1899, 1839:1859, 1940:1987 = -0.07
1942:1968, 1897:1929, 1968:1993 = -0.23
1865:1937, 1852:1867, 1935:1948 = 0.04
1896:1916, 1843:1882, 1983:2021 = -0.02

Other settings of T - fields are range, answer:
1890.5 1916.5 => 11.57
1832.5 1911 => 12.18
